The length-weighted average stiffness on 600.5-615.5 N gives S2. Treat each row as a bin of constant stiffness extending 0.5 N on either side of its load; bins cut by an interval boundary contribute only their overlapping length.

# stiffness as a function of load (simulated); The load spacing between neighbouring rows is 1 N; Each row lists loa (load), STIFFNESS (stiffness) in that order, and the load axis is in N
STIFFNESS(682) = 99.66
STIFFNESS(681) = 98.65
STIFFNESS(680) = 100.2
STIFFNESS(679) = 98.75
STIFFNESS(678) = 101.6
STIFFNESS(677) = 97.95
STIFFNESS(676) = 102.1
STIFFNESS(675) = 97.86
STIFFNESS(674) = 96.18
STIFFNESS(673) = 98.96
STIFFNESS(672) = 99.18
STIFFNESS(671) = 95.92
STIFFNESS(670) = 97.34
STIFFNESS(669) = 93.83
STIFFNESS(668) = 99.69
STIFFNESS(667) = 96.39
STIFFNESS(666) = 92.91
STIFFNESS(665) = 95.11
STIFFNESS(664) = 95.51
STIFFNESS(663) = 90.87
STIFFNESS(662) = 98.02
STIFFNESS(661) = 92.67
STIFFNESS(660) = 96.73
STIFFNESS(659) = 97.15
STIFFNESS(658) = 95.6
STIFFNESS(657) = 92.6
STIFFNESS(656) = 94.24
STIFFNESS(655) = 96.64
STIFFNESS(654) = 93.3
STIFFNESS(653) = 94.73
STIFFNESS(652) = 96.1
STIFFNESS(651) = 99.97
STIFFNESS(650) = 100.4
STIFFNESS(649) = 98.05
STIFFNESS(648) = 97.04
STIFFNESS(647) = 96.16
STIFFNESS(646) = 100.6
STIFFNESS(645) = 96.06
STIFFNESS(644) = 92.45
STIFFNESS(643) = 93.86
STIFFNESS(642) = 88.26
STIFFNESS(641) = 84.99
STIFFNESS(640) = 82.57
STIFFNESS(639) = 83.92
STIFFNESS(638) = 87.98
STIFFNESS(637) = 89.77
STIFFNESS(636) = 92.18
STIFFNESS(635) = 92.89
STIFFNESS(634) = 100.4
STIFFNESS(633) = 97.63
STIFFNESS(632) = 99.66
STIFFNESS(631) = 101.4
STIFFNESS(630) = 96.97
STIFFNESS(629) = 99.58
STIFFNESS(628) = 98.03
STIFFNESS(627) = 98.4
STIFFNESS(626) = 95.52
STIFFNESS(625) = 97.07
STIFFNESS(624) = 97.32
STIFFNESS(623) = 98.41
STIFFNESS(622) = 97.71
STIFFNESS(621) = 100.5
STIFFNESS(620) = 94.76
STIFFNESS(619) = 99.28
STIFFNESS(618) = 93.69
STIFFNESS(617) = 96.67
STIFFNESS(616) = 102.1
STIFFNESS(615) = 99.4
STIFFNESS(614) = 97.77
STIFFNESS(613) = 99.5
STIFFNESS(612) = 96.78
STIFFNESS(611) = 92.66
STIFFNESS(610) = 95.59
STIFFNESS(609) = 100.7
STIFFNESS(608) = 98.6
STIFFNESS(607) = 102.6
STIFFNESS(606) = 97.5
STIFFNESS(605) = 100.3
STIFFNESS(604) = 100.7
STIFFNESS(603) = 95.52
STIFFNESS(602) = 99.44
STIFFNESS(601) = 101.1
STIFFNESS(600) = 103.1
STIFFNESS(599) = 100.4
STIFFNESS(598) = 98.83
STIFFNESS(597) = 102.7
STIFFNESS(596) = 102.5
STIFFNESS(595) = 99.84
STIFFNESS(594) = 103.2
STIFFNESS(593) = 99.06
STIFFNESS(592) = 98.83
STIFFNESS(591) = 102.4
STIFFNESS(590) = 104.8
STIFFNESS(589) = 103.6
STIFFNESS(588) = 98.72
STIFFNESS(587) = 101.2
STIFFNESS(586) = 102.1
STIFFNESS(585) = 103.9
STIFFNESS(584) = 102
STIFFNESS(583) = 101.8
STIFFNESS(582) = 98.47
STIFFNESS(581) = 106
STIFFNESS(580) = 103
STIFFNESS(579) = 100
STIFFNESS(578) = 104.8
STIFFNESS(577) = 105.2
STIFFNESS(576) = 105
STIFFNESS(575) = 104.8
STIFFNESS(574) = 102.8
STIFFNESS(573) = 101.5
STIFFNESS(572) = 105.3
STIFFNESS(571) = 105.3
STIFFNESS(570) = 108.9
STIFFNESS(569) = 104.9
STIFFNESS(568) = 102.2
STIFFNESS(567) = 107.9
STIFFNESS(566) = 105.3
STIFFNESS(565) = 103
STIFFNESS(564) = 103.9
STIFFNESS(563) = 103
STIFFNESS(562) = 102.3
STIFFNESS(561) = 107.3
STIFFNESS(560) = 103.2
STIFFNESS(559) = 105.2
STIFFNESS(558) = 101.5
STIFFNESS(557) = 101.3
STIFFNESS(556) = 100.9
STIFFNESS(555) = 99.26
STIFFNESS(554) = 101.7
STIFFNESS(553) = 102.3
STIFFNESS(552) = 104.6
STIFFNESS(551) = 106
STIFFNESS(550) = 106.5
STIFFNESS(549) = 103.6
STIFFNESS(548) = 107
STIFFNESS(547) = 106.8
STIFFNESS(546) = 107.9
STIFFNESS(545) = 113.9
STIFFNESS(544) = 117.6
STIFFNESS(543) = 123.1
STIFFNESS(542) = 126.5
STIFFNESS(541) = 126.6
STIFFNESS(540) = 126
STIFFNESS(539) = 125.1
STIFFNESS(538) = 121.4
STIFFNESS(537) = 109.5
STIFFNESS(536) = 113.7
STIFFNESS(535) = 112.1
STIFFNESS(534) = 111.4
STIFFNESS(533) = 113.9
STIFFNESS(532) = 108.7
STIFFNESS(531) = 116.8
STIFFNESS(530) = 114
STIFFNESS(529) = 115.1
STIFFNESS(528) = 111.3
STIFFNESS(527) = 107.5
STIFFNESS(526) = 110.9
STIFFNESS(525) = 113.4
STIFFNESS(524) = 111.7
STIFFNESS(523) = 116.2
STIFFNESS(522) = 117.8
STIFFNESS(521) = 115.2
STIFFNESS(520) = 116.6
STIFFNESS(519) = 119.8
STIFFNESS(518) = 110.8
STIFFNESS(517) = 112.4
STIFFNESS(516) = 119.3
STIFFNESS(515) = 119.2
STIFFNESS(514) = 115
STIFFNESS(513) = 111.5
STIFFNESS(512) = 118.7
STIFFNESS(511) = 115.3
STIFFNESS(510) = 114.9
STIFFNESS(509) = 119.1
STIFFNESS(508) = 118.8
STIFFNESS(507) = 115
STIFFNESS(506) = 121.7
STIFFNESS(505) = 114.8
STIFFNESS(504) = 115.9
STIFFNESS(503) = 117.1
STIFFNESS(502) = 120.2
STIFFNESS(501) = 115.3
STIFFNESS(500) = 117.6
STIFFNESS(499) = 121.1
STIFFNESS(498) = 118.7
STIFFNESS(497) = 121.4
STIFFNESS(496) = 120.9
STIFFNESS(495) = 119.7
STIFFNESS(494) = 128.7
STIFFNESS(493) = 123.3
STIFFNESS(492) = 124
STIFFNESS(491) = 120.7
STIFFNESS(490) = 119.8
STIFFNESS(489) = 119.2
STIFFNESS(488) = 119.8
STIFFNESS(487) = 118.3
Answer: 98.5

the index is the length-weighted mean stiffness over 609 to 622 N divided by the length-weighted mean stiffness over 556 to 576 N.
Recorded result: 0.94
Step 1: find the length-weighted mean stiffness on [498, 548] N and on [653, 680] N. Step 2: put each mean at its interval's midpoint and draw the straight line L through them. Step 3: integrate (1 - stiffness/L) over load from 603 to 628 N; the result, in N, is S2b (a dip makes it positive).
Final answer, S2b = 1.3 N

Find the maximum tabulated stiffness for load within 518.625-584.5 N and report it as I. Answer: 126.6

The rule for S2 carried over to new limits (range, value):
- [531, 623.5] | 104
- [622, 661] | 95.1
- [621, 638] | 96.9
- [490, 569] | 113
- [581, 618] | 100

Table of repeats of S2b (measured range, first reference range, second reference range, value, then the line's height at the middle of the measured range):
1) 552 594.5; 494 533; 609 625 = 0.9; 105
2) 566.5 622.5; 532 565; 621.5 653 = 0.6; 102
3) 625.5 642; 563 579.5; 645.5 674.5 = 0.8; 98.7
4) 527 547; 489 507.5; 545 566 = -1.3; 109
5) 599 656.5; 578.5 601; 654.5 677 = 1.4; 98.9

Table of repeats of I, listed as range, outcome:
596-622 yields 103.1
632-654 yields 100.6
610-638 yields 102.1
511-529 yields 119.8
